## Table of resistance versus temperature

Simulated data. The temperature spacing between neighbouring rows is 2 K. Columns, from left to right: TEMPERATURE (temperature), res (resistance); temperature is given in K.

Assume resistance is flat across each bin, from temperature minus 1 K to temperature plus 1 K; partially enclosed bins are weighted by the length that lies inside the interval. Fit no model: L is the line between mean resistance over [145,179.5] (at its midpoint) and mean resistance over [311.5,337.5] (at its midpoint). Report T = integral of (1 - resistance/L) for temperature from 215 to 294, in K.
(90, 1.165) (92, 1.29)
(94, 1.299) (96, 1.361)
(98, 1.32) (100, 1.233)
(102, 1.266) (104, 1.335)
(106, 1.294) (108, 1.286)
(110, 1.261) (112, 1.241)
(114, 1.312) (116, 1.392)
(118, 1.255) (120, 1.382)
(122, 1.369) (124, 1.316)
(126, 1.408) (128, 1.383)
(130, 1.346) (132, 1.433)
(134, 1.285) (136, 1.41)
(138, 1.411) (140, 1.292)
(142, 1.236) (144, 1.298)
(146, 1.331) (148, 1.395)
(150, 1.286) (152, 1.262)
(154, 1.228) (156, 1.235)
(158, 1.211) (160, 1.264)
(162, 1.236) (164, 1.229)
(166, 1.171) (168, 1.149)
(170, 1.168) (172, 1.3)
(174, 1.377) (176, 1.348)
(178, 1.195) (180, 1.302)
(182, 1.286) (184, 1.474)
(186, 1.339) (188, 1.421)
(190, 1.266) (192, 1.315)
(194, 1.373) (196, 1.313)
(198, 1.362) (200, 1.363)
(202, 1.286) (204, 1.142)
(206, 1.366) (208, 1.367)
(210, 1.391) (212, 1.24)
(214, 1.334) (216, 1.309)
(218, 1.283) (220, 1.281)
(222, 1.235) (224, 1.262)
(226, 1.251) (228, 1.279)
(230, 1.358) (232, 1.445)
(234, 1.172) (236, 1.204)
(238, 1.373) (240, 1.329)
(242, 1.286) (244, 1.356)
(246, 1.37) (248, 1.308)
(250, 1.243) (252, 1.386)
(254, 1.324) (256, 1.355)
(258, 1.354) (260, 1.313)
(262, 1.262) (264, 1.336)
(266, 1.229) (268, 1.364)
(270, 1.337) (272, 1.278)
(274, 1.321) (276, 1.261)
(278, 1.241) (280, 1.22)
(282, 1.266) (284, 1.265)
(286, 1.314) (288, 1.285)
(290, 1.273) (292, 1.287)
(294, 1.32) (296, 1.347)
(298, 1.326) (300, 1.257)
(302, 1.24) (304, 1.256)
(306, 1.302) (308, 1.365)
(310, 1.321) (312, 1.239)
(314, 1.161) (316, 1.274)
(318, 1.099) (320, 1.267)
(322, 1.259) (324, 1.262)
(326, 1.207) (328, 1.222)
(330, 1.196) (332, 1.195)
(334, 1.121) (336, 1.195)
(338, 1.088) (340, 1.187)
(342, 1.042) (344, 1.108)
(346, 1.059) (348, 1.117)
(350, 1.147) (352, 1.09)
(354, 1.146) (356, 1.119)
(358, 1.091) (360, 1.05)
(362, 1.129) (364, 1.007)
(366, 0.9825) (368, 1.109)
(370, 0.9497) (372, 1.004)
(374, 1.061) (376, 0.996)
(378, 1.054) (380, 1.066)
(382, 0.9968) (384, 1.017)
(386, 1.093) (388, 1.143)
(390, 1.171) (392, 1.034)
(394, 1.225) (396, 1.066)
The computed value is -4.52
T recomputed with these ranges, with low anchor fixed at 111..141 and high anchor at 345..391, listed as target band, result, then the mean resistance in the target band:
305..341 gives -3.15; 1.22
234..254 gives -1.61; 1.31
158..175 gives 0.87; 1.24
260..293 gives -3.07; 1.28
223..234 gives -0.67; 1.31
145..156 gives 0.22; 1.29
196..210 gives -0.66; 1.32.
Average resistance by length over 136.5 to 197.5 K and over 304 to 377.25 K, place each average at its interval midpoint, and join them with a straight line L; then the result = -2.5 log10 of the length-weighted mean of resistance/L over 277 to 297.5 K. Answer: -0.08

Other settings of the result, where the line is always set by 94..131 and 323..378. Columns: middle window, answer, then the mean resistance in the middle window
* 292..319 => -0.11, 1.27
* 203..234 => -0.06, 1.3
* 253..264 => -0.12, 1.32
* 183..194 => -0.09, 1.36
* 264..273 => -0.11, 1.31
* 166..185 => -0.02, 1.28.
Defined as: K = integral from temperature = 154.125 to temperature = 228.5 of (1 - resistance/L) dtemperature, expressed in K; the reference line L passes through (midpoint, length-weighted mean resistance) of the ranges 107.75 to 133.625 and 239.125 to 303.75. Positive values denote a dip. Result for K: 1.8 K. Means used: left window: 1.34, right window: 1.3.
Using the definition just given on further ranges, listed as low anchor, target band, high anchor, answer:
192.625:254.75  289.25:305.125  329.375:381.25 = -1.4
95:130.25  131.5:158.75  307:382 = -0.3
